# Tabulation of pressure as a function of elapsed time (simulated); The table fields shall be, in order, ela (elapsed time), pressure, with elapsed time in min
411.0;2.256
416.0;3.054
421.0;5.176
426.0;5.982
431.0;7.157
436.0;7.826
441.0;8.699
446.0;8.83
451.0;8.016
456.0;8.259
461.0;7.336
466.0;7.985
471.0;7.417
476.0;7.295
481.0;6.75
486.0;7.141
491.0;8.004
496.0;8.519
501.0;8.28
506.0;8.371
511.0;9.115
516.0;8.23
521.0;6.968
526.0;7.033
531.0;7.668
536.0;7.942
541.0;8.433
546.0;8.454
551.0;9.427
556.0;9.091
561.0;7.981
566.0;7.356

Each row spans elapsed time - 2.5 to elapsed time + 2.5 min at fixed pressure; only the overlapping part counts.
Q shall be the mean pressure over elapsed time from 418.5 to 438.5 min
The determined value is 6.54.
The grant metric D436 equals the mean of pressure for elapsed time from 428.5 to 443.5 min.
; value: 7.89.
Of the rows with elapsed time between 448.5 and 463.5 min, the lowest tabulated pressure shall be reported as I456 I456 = 7.336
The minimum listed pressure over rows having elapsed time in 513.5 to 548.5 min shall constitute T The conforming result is 6.968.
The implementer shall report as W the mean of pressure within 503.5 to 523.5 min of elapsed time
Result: 8.17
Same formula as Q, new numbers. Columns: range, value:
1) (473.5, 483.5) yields 7.02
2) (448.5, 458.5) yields 8.14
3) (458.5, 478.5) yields 7.51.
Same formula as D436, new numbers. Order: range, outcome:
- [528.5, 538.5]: 7.81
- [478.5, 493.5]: 7.3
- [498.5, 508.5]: 8.33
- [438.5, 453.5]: 8.51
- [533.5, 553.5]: 8.56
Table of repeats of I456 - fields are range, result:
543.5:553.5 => 8.454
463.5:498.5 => 6.75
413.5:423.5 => 3.054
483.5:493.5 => 7.141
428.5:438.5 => 7.157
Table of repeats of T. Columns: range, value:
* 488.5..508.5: 8.004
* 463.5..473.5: 7.417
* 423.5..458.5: 5.982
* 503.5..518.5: 8.23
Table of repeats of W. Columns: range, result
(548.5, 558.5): 9.26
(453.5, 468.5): 7.86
